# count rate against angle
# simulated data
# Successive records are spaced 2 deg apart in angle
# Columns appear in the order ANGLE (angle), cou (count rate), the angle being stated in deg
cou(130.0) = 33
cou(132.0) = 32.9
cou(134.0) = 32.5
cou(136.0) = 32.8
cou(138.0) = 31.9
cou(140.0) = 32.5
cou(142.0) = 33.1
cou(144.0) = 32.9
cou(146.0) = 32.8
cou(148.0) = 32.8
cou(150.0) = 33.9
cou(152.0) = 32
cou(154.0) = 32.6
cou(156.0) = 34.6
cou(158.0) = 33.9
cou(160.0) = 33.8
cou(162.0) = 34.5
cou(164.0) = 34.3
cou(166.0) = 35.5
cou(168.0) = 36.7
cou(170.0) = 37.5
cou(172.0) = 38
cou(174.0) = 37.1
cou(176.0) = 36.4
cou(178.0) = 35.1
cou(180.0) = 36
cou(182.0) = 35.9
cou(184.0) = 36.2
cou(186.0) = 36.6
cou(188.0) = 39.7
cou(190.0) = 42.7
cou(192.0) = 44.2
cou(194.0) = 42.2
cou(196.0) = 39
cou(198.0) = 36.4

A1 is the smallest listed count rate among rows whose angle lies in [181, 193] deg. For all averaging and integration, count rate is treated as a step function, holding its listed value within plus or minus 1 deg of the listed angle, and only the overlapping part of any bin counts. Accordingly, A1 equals 35.9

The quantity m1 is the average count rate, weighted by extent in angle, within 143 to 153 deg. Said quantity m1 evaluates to 32.9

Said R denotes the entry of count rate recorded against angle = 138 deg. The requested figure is 31.9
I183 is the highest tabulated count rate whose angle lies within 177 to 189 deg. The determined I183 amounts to 39.7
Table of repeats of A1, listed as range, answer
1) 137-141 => 31.9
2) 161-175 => 34.3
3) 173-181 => 35.1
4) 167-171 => 36.7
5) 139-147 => 32.5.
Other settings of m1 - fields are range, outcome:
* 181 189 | 37.1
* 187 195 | 42.2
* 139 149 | 32.8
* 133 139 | 32.4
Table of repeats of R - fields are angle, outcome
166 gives 35.5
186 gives 36.6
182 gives 35.9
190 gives 42.7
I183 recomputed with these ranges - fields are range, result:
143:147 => 32.9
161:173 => 38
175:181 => 36.4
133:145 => 33.1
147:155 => 33.9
